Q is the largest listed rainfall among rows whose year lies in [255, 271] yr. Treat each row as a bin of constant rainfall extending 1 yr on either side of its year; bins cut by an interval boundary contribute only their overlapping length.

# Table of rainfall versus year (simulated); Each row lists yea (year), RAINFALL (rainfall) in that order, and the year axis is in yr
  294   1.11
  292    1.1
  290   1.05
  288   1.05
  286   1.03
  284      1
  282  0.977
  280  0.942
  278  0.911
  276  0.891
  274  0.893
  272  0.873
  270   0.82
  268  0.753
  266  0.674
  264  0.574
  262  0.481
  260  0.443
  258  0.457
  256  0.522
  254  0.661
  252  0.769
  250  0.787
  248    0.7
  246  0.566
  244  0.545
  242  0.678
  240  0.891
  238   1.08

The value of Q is 0.82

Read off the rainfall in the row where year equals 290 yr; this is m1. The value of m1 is 1.05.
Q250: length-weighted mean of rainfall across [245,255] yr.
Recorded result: 0.697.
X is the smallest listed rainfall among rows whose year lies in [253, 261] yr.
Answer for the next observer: 0.443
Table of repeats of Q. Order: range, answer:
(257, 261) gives 0.457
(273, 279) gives 0.911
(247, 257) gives 0.787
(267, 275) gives 0.893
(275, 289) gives 1.05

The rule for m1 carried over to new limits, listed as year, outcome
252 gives 0.769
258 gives 0.457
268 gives 0.753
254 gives 0.661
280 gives 0.942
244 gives 0.545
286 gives 1.03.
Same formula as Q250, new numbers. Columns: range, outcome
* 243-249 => 0.604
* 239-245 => 0.705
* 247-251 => 0.744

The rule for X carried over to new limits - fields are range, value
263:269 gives 0.574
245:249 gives 0.566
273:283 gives 0.891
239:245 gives 0.545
